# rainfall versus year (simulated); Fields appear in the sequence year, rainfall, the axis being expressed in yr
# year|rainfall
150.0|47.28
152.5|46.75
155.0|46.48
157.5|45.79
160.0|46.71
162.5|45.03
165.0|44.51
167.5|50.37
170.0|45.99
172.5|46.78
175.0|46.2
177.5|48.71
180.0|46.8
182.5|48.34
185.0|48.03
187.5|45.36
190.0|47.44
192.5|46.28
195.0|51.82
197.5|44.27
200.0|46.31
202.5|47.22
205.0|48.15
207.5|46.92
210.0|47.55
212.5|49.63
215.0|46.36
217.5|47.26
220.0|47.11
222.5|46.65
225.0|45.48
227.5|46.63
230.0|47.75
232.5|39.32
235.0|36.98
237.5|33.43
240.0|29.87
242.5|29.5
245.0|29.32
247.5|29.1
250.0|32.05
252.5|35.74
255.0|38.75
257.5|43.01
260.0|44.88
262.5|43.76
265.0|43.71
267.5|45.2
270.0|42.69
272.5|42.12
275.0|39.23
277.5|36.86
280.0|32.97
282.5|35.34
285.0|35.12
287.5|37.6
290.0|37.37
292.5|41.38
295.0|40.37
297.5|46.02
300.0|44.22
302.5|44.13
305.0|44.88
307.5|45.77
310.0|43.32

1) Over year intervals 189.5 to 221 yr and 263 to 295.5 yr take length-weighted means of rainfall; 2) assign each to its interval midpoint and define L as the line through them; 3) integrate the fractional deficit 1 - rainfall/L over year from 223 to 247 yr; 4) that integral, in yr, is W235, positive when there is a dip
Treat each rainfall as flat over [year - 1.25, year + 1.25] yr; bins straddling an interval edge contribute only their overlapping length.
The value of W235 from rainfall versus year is 3.6 yr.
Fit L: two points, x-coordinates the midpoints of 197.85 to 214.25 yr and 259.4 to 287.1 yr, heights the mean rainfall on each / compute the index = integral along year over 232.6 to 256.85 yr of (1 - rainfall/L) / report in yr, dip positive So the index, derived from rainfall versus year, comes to 5.5 yr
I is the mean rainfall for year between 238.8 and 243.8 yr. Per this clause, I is 29.7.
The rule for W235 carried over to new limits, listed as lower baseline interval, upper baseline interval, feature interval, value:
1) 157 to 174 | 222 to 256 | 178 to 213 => -4.0 yr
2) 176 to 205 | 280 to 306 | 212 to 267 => 4.7 yr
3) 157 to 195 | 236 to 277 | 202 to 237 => -3.1 yr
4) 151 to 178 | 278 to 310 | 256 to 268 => -0.6 yr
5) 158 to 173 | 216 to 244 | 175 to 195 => -1.2 yr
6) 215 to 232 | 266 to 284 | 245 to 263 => 2.0 yr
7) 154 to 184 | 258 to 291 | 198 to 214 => -1.1 yr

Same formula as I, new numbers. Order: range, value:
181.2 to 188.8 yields 47.2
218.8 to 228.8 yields 46.5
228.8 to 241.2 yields 37.5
